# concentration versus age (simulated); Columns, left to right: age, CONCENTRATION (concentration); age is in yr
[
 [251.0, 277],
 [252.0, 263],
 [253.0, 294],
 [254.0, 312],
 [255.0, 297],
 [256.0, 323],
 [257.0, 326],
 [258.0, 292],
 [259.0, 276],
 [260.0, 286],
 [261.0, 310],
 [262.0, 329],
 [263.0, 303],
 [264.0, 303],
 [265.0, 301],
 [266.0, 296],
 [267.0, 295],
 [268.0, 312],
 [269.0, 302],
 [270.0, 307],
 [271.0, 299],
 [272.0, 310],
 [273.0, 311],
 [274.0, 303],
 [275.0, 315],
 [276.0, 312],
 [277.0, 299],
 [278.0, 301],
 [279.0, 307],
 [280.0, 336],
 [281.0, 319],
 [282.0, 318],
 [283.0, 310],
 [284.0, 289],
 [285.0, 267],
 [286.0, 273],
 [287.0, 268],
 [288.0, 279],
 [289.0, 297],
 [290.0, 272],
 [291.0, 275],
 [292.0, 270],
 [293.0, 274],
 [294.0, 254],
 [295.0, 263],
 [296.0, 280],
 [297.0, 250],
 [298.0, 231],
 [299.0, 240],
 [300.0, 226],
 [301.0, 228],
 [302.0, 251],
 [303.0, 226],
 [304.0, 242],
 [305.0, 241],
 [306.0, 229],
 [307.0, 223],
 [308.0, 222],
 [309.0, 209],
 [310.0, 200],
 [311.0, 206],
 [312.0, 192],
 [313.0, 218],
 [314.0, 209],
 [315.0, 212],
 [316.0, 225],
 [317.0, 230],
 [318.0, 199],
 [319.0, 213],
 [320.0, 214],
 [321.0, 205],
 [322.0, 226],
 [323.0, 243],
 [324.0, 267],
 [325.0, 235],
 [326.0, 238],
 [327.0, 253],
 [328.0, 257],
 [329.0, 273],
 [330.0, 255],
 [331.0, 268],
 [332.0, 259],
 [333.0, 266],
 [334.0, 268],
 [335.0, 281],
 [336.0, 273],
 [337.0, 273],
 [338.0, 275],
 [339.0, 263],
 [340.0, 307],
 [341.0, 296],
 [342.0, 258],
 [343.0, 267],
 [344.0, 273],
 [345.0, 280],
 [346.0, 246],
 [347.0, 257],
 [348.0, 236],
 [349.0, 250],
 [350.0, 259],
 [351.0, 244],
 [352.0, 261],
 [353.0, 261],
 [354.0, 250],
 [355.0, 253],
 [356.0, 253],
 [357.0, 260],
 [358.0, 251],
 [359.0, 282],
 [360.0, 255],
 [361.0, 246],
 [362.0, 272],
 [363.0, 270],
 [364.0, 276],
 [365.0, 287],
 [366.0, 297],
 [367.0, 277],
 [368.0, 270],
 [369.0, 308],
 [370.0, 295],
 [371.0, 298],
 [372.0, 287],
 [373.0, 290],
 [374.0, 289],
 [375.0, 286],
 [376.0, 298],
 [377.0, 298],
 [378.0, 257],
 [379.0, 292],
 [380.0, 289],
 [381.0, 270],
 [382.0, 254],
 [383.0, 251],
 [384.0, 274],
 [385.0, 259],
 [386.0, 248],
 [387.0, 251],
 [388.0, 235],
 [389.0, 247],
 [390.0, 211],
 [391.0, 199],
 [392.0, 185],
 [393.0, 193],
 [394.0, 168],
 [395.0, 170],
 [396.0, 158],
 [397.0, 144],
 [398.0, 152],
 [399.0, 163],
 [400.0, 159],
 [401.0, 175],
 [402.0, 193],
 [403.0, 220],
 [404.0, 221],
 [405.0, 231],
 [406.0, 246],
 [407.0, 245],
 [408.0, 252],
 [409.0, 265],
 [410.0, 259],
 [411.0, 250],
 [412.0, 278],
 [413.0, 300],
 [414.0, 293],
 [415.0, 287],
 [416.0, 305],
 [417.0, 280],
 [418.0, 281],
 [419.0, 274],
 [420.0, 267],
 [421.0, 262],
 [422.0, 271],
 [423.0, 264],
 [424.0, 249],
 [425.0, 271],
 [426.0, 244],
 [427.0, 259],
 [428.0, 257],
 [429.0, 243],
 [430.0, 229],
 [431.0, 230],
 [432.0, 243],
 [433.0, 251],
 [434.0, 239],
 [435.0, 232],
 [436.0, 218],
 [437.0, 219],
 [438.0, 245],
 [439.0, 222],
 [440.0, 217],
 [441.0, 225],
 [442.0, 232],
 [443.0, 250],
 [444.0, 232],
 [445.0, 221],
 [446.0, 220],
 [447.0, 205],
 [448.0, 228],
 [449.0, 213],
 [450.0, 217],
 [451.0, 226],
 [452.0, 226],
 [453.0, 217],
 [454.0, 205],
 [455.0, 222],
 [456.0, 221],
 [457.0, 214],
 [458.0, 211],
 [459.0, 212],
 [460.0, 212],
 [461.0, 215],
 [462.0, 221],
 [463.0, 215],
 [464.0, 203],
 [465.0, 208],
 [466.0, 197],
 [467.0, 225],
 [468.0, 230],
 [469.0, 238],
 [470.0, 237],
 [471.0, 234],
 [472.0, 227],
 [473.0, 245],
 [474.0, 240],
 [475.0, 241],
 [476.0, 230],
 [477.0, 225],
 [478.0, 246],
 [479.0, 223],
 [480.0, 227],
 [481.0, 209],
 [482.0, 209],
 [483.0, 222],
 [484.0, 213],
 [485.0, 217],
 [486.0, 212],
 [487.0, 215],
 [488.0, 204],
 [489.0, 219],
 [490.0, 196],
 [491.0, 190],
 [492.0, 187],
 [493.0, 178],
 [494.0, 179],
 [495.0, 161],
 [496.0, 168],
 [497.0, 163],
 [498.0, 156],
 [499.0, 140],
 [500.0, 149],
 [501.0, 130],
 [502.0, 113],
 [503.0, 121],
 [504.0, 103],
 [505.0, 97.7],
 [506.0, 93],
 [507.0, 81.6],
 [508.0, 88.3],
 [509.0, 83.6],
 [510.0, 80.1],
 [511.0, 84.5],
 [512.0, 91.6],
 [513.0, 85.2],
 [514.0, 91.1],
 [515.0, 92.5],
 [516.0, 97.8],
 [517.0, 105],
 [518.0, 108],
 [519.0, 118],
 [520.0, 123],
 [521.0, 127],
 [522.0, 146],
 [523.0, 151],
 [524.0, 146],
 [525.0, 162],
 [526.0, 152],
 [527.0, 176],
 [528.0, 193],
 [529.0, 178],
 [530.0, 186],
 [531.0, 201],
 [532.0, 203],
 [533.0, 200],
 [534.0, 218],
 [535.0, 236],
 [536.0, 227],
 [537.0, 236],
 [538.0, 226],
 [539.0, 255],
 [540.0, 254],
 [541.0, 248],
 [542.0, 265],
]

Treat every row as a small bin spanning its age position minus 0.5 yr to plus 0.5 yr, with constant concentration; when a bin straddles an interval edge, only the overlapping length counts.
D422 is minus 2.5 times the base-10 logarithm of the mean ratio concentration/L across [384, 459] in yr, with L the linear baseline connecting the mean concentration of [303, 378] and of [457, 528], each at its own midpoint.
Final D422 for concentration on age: -0.11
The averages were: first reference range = 255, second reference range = 172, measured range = 231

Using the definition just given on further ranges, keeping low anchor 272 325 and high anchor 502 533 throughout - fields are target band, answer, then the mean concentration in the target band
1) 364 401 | -0.18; 244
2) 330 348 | -0.17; 270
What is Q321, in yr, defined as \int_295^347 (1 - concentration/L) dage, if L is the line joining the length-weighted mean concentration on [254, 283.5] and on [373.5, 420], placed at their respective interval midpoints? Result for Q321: 6.6 yr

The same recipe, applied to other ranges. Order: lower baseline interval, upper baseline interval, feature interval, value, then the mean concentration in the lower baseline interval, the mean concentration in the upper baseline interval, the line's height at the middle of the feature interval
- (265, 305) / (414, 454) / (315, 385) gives 0.4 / 282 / 243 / 265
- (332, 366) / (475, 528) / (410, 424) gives -3.9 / 266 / 155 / 216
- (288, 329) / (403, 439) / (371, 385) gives -1.8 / 237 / 255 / 248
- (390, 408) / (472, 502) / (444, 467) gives -2.3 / 192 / 199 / 196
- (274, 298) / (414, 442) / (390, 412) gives 4.6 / 287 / 252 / 258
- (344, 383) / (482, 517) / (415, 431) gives -3.5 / 271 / 145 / 216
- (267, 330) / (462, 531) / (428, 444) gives -3.0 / 259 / 169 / 197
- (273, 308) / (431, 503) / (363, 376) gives -2.3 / 272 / 211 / 245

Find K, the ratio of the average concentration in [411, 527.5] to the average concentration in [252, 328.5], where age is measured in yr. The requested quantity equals 0.75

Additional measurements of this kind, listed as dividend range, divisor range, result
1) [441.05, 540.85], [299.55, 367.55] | 0.75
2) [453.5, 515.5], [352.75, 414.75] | 0.73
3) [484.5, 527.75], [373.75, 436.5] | 0.58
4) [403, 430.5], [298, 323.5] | 1.18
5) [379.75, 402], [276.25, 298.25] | 0.74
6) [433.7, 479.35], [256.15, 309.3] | 0.80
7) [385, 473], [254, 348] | 0.86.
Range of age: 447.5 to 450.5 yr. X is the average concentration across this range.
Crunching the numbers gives 219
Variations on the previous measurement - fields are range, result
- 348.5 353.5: 255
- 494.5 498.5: 162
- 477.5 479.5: 234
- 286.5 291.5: 278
